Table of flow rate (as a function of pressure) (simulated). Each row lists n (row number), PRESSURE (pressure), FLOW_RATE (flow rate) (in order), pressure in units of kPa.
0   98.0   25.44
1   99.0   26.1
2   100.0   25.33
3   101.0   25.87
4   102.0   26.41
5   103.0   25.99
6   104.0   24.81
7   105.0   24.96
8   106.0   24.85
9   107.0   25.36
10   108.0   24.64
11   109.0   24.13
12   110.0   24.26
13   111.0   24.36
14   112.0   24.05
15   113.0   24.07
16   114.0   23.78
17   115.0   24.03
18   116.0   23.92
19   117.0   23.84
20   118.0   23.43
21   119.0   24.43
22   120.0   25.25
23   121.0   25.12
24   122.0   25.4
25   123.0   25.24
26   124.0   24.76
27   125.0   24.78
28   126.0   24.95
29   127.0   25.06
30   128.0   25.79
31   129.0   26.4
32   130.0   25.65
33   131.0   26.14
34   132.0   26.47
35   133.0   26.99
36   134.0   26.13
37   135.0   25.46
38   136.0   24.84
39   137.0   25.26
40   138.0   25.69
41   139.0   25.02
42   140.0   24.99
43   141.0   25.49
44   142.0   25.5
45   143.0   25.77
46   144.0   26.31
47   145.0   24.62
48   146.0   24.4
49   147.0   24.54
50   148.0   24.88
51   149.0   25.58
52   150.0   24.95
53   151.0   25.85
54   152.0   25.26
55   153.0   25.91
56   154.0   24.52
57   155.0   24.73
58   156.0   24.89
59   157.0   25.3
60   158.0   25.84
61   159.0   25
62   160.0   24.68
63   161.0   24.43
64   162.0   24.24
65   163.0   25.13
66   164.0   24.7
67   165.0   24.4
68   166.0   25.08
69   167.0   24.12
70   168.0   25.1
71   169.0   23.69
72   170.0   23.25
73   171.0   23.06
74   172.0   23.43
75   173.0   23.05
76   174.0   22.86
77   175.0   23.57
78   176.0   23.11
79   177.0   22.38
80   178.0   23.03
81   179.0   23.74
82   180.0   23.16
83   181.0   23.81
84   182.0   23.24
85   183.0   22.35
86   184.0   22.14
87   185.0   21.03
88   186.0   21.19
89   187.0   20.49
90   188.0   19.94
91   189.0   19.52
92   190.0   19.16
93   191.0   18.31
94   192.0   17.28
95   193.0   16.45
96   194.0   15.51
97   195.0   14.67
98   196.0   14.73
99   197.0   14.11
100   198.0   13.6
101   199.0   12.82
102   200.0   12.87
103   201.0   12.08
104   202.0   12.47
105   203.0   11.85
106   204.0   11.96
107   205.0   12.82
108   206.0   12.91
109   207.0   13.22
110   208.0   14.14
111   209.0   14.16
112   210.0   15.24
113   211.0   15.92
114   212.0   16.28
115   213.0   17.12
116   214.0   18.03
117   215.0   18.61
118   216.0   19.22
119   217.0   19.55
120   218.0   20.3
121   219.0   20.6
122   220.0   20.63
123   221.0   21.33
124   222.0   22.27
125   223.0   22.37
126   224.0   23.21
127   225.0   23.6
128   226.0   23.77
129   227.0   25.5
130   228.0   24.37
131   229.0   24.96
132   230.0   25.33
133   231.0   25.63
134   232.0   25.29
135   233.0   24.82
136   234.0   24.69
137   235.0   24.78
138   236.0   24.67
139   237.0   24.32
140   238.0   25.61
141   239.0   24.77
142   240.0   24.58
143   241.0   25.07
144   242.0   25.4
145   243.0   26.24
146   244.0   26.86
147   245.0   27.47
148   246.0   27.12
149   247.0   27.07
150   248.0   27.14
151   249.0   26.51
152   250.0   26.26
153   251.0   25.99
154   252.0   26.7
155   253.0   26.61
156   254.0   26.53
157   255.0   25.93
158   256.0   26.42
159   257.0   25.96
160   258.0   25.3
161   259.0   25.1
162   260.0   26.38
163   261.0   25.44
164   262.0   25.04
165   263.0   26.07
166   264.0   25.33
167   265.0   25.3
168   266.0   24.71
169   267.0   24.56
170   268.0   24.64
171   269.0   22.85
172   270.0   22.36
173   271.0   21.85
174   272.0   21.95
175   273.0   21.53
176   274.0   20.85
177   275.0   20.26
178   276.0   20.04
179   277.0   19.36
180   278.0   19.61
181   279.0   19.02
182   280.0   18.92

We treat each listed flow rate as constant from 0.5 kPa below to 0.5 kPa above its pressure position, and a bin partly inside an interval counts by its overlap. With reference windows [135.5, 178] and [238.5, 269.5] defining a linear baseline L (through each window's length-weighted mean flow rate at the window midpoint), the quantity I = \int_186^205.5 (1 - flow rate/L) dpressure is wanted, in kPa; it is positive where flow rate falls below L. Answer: 7.5 kPa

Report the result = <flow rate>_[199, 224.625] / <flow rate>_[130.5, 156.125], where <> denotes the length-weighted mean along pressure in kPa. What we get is 0.66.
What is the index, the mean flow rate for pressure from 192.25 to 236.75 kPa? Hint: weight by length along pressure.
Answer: 18.6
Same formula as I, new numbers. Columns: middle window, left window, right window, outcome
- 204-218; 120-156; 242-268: 5.34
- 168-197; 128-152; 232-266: 5.28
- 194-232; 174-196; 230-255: 8.75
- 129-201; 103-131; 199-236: -2.04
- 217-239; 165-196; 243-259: 1.09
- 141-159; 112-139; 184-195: -2.01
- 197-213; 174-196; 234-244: 6.22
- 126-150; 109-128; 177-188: -1.67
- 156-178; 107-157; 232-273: 0.90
